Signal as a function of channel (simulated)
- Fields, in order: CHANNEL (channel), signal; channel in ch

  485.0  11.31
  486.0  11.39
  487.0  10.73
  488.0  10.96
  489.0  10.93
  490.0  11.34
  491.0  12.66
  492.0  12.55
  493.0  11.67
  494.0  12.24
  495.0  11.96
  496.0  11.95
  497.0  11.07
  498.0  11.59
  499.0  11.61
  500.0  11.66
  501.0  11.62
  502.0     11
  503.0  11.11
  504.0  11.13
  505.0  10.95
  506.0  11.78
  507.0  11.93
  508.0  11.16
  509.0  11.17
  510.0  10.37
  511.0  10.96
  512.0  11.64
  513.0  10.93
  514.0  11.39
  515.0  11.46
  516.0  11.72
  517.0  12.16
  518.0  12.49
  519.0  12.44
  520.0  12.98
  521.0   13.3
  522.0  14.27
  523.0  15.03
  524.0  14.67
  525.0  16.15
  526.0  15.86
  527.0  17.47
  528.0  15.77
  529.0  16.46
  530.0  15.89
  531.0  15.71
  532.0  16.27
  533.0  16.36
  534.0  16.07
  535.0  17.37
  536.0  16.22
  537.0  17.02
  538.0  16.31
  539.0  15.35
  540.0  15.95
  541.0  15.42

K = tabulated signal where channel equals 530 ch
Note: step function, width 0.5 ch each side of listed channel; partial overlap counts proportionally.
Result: 15.89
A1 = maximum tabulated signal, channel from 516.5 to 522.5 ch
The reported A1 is 14.27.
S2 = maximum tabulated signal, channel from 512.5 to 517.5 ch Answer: 12.16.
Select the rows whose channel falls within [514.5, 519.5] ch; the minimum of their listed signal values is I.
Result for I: 11.46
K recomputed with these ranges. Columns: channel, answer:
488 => 10.96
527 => 17.47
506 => 11.78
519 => 12.44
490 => 11.34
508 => 11.16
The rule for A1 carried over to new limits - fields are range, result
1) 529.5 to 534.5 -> 16.36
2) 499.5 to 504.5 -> 11.66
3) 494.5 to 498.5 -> 11.96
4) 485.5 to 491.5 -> 12.66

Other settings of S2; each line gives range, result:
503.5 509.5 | 11.93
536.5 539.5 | 17.02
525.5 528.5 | 17.47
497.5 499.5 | 11.61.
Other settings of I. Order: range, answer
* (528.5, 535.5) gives 15.71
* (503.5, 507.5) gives 10.95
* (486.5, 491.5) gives 10.73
